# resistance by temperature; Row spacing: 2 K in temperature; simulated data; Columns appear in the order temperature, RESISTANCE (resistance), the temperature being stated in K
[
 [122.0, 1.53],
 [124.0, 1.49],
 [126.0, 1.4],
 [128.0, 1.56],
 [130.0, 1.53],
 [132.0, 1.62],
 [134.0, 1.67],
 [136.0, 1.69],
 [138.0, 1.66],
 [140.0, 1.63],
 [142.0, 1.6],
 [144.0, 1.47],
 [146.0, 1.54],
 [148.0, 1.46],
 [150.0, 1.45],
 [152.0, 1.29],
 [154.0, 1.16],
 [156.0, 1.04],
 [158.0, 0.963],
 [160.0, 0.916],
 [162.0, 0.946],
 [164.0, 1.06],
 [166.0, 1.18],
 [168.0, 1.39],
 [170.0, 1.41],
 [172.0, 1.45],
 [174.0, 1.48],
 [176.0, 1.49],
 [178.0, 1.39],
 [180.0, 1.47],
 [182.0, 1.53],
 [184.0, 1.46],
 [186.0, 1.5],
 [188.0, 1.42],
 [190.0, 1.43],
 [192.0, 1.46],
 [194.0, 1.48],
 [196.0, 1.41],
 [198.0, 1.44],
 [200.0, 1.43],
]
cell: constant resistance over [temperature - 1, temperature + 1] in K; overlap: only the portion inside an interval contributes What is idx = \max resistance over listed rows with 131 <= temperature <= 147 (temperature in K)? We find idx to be 1.69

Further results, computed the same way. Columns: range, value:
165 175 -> 1.48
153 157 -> 1.16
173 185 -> 1.53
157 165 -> 1.06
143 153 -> 1.54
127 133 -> 1.62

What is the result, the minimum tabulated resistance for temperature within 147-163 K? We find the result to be 0.916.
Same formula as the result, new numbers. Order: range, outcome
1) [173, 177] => 1.48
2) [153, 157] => 1.04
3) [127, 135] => 1.53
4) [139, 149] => 1.46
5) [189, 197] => 1.41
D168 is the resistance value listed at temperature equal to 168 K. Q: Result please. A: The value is 1.39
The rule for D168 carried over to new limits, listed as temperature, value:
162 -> 0.946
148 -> 1.46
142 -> 1.6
